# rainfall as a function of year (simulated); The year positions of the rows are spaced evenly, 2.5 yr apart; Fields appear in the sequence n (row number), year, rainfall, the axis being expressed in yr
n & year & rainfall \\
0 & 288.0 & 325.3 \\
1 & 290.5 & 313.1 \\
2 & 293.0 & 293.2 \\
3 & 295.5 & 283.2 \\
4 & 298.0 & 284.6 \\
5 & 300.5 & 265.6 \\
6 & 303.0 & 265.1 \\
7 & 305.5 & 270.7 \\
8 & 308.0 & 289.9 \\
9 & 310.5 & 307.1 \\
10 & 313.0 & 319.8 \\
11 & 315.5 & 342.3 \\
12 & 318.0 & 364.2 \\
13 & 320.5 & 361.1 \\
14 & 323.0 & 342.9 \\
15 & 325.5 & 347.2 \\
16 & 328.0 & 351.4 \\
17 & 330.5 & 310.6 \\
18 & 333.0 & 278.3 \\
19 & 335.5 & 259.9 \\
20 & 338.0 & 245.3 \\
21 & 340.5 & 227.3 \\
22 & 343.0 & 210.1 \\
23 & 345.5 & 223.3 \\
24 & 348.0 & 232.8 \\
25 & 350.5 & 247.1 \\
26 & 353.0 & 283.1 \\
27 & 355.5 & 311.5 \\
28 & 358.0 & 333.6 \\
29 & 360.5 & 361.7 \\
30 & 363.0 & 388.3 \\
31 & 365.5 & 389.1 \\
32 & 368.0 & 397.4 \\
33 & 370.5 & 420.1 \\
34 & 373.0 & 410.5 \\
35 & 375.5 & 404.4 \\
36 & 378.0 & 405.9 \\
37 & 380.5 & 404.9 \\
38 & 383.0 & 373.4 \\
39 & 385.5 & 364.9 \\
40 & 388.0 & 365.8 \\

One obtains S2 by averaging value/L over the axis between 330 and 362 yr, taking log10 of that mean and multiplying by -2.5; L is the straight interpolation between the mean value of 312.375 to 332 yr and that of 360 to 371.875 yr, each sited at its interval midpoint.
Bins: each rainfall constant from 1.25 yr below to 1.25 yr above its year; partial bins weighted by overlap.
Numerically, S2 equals 0.340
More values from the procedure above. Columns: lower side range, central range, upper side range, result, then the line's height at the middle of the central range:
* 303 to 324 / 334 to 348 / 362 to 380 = 0.47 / 360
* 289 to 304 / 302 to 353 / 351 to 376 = 0.11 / 322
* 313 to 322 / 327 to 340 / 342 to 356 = 0.06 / 299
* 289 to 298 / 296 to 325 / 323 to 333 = 0.01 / 313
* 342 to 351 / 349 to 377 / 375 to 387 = -0.17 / 305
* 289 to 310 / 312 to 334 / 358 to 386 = -0.06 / 319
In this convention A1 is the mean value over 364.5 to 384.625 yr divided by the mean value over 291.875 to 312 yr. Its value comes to 1.41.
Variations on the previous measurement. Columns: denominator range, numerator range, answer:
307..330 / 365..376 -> 1.21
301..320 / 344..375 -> 1.08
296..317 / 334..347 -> 0.80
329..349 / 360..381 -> 1.60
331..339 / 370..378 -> 1.54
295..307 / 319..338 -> 1.16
